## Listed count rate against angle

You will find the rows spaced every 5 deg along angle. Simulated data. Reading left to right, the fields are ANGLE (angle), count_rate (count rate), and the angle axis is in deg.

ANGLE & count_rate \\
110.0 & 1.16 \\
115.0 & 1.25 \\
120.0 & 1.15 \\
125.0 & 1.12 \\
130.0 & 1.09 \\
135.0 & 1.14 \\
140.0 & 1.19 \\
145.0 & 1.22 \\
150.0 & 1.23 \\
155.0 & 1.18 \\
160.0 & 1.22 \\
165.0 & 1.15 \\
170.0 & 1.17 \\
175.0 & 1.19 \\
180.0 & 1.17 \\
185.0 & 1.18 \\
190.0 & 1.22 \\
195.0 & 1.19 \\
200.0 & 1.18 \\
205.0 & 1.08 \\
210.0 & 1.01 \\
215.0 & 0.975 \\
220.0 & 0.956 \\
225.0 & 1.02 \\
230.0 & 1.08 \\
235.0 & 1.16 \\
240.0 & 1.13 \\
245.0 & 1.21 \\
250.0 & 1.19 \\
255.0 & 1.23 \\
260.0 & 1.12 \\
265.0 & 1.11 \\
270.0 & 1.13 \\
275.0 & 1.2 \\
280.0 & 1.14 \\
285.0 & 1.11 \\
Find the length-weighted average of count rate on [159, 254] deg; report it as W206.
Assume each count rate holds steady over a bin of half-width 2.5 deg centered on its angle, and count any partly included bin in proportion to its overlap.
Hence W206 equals 1.13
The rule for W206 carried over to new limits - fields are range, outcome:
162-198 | 1.18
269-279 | 1.17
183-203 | 1.19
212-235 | 1.02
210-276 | 1.11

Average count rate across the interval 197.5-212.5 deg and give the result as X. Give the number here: 1.09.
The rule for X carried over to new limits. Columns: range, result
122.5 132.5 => 1.1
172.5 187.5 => 1.18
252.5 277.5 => 1.16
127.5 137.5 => 1.11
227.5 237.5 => 1.12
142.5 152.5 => 1.23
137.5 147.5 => 1.2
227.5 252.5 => 1.15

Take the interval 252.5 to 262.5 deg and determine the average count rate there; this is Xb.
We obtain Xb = 1.18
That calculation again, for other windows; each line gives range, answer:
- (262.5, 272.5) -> 1.12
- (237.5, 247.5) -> 1.17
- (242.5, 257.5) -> 1.21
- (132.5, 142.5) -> 1.16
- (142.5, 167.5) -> 1.2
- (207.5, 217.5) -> 0.993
